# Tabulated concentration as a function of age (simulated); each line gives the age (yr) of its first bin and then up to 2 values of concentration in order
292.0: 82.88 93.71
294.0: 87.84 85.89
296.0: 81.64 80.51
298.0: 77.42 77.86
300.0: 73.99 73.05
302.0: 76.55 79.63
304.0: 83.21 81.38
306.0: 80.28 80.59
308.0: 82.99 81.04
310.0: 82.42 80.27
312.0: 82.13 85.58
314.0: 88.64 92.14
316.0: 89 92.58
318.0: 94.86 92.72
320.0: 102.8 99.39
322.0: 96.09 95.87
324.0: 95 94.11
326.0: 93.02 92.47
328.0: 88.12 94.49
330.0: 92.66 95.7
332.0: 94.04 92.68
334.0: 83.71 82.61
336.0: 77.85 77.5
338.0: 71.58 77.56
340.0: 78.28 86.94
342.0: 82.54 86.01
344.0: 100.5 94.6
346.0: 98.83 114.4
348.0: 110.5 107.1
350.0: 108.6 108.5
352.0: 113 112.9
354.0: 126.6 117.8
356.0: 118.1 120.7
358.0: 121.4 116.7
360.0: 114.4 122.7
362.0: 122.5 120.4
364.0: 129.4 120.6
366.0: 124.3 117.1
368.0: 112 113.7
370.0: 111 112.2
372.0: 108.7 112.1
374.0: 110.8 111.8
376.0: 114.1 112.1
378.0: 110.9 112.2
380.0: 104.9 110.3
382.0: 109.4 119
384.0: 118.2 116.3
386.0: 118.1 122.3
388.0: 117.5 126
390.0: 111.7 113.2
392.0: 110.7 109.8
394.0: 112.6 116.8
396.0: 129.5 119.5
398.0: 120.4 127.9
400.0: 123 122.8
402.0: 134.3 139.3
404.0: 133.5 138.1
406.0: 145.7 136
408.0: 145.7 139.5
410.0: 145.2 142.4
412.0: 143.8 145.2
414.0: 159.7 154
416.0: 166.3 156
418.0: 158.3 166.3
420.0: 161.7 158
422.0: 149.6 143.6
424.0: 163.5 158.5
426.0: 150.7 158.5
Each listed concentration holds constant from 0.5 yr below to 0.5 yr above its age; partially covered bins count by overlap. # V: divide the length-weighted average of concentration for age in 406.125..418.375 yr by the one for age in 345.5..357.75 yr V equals 1.32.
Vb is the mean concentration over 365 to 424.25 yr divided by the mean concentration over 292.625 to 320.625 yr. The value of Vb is 1.52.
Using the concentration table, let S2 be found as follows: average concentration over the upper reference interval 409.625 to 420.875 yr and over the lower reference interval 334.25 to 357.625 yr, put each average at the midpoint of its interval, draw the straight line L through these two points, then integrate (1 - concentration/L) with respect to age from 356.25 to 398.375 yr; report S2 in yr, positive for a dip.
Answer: 2.4 yr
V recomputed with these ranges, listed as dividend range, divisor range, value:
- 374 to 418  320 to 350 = 1.38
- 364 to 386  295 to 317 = 1.39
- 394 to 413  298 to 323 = 1.56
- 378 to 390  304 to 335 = 1.29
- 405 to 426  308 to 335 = 1.67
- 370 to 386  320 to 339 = 1.25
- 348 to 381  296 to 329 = 1.33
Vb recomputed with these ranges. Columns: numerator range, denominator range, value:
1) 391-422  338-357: 1.36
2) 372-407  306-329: 1.33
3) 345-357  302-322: 1.29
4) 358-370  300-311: 1.49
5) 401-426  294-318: 1.80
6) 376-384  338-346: 1.29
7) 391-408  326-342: 1.47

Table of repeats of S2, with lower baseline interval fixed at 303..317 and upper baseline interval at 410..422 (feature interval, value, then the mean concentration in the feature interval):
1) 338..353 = 1.5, 97.3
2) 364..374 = 0.7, 115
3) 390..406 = 2.2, 124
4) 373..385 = 1.6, 112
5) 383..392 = 1.2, 118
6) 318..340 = 1.5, 89.8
